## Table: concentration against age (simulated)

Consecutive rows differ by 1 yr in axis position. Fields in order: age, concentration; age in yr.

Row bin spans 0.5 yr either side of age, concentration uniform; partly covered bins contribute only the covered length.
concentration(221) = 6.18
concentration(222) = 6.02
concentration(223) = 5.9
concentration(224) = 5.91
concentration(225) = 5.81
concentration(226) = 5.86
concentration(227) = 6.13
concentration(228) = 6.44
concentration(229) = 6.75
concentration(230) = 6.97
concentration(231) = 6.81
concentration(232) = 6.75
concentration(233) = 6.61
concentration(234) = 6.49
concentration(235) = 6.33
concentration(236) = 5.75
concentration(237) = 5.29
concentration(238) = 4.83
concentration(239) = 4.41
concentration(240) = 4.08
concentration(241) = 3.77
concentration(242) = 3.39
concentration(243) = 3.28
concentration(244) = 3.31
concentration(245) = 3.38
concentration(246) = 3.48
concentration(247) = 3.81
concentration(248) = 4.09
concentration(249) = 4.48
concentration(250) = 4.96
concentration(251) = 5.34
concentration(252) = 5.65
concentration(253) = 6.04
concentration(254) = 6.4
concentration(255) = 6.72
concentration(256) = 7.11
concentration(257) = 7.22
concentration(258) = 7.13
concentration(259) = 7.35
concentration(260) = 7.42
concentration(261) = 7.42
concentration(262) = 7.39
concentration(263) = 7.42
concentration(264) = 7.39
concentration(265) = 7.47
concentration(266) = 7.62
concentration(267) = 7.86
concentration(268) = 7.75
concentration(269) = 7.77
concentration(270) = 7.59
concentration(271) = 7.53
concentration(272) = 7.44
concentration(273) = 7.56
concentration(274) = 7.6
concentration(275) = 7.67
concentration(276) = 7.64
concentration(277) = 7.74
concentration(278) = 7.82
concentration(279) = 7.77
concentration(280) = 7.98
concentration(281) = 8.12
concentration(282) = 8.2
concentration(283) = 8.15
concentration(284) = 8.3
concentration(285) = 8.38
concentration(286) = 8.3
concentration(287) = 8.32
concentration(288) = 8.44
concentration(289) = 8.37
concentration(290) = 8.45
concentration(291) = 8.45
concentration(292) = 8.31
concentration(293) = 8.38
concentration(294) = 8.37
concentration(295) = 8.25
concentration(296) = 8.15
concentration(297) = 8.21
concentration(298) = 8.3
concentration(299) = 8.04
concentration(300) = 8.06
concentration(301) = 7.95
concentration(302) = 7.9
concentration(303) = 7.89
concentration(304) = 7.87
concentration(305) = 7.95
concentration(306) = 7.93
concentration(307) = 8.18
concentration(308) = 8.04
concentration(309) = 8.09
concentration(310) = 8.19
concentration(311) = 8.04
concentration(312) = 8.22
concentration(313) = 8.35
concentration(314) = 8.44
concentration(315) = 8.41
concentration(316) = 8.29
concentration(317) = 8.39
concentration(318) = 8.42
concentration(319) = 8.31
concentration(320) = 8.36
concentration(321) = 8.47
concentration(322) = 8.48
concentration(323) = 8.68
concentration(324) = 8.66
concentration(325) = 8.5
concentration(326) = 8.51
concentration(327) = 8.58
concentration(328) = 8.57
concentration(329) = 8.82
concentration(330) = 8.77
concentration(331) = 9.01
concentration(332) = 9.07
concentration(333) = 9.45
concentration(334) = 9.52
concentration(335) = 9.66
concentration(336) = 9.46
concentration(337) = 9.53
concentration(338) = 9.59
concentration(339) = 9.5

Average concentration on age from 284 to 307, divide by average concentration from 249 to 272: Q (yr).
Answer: 1.17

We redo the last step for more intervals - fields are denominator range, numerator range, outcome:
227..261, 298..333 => 1.51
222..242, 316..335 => 1.51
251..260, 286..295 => 1.26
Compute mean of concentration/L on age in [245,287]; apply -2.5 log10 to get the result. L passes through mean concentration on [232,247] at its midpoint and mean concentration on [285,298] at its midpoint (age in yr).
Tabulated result -0.07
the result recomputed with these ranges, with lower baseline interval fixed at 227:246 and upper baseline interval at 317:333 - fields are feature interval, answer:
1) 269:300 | -0.141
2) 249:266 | -0.115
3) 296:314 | -0.030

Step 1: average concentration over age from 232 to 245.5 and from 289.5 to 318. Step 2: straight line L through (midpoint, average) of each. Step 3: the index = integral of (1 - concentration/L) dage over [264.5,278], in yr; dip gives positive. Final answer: -2.4 yr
